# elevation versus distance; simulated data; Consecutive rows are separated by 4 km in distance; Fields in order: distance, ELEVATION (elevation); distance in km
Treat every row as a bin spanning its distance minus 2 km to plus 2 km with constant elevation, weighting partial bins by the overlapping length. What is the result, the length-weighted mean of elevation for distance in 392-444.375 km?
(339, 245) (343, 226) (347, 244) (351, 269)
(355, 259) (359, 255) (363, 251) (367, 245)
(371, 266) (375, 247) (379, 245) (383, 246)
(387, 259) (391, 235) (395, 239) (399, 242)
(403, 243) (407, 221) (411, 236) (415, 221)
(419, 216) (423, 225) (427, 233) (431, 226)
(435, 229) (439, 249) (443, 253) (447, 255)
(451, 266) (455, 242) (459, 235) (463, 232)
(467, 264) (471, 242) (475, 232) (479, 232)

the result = 233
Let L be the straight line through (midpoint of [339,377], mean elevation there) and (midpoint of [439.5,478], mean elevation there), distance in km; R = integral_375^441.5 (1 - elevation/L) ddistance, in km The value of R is 3.5 km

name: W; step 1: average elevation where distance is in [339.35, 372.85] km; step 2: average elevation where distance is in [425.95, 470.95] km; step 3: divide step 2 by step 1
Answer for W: 0.97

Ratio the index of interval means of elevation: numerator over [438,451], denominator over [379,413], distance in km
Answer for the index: 1.06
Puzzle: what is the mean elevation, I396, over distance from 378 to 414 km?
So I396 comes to 240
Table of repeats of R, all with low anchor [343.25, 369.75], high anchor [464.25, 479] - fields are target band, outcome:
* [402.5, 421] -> 1.6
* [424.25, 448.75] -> 0.6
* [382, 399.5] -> 0.4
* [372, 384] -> 0.1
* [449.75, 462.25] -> 0.0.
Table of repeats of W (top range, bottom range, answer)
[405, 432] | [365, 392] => 0.90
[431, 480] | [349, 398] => 0.97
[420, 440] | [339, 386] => 0.92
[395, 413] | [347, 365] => 0.92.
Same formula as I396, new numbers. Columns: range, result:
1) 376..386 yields 247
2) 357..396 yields 249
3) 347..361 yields 259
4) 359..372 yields 253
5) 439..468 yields 249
